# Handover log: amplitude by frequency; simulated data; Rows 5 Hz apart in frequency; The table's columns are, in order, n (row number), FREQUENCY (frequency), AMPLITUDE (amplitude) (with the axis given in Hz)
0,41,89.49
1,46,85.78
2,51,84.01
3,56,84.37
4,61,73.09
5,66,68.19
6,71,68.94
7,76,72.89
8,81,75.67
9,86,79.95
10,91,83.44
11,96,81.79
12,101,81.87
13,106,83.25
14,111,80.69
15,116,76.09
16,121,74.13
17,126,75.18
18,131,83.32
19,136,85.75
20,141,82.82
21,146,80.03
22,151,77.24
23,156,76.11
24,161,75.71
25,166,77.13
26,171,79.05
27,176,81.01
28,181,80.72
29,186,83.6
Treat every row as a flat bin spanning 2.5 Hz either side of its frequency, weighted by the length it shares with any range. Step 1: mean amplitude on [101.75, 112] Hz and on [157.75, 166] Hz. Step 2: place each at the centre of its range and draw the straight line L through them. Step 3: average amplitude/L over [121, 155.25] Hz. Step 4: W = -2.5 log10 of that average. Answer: -0.017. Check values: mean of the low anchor 82.1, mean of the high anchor 76.2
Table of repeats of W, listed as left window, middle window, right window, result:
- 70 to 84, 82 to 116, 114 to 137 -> -0.08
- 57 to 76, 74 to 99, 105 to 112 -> -0.03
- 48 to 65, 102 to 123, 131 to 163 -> 0.01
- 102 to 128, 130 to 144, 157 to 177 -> -0.08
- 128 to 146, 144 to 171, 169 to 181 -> 0.06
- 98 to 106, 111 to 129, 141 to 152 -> 0.07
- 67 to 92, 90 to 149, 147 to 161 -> -0.06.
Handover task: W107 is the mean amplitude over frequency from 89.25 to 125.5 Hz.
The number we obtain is 79.8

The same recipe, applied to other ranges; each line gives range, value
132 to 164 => 79.7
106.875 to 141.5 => 79.7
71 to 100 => 78.1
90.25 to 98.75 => 82.4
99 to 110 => 82.3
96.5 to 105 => 82.1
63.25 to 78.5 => 70.1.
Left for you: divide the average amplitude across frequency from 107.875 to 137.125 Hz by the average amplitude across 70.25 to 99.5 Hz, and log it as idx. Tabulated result 1.02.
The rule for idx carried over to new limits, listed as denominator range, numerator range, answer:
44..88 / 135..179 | 1.03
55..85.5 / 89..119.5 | 1.10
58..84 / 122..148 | 1.12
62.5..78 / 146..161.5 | 1.10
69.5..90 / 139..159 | 1.05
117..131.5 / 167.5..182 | 1.04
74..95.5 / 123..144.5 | 1.04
